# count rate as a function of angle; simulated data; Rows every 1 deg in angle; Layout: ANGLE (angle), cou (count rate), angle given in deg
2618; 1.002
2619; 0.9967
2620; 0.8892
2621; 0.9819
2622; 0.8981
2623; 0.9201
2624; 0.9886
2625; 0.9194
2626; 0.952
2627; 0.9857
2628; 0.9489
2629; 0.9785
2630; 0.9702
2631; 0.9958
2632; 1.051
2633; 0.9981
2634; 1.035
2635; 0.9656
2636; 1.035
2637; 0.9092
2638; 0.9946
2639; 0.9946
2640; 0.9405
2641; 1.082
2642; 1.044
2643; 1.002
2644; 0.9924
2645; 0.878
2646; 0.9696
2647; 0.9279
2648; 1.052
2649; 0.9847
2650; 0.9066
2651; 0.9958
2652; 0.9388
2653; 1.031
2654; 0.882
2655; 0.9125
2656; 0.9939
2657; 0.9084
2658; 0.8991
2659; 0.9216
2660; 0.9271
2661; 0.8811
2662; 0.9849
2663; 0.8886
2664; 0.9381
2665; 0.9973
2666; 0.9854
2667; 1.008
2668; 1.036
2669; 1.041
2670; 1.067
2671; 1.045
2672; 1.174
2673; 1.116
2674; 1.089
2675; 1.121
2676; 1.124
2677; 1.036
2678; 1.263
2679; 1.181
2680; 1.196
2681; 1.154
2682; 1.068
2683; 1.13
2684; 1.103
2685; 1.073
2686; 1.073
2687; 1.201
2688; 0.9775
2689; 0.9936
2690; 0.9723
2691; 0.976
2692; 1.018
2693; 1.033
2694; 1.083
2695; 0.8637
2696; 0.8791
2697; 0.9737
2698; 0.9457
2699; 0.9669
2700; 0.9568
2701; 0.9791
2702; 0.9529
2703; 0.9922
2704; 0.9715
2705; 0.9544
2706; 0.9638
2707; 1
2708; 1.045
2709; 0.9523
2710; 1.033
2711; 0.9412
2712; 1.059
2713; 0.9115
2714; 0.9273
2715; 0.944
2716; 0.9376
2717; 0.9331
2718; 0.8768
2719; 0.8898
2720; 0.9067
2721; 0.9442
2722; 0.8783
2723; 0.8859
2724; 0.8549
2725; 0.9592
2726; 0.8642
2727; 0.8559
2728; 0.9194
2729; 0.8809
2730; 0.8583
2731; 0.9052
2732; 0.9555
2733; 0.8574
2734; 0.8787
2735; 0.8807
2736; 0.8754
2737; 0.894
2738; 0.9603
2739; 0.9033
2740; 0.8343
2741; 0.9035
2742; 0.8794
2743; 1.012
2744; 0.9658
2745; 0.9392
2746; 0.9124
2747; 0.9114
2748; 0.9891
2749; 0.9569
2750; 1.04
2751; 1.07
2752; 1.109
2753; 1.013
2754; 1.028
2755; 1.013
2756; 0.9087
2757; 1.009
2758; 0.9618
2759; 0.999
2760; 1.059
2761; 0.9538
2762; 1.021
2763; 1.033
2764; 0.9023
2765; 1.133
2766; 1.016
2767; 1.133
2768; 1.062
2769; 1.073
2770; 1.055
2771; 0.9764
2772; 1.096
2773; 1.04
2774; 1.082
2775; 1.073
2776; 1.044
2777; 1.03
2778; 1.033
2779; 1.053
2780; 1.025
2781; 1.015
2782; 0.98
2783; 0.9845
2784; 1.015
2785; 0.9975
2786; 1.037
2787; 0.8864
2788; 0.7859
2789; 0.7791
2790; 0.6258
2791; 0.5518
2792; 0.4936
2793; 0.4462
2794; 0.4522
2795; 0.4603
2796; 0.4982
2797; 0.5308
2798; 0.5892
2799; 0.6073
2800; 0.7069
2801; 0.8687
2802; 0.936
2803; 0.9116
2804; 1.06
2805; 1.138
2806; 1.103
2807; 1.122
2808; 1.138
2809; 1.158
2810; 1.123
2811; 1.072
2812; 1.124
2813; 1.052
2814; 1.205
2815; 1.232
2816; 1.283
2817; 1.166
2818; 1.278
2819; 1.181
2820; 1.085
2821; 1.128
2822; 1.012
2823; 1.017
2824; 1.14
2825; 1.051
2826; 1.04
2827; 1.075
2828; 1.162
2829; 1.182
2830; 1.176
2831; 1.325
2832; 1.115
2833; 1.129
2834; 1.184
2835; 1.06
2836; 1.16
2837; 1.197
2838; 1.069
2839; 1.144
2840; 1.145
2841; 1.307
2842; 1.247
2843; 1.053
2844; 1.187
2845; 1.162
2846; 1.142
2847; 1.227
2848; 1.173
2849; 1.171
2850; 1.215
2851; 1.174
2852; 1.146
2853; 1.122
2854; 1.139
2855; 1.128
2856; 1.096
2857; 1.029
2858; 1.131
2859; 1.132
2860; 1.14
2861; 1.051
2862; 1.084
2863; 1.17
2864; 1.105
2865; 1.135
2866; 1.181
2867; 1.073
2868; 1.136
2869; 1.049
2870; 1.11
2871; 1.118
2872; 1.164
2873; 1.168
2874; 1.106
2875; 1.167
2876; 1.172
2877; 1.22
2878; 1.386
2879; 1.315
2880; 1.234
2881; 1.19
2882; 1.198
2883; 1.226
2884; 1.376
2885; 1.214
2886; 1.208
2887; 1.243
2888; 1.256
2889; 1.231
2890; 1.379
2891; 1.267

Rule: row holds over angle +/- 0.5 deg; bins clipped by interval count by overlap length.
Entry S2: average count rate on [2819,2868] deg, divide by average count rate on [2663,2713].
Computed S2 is 1.10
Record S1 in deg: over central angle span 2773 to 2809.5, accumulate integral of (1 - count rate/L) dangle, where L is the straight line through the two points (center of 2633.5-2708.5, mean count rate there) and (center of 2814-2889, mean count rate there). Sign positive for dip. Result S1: 7.9 deg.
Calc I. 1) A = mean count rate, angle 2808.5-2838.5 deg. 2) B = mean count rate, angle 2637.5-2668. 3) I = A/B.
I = 1.18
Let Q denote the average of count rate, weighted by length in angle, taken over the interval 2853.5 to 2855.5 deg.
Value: 1.13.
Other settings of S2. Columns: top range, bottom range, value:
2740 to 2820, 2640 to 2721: 0.96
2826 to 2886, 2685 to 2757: 1.22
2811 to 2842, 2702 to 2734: 1.23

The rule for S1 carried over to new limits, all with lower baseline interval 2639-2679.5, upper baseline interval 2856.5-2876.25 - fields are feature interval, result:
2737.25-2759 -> 1.8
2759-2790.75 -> 2.1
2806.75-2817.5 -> -0.6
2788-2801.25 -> 6.0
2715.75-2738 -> 3.1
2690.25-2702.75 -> 0.7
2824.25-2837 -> -0.5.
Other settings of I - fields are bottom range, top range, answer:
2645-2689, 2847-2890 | 1.14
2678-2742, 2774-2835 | 1.01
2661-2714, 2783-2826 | 0.91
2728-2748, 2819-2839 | 1.24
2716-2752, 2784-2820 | 0.99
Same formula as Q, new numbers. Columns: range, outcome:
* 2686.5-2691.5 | 1.02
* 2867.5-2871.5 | 1.1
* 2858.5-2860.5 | 1.14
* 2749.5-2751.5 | 1.06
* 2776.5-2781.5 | 1.03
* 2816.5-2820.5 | 1.18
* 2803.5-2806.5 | 1.1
